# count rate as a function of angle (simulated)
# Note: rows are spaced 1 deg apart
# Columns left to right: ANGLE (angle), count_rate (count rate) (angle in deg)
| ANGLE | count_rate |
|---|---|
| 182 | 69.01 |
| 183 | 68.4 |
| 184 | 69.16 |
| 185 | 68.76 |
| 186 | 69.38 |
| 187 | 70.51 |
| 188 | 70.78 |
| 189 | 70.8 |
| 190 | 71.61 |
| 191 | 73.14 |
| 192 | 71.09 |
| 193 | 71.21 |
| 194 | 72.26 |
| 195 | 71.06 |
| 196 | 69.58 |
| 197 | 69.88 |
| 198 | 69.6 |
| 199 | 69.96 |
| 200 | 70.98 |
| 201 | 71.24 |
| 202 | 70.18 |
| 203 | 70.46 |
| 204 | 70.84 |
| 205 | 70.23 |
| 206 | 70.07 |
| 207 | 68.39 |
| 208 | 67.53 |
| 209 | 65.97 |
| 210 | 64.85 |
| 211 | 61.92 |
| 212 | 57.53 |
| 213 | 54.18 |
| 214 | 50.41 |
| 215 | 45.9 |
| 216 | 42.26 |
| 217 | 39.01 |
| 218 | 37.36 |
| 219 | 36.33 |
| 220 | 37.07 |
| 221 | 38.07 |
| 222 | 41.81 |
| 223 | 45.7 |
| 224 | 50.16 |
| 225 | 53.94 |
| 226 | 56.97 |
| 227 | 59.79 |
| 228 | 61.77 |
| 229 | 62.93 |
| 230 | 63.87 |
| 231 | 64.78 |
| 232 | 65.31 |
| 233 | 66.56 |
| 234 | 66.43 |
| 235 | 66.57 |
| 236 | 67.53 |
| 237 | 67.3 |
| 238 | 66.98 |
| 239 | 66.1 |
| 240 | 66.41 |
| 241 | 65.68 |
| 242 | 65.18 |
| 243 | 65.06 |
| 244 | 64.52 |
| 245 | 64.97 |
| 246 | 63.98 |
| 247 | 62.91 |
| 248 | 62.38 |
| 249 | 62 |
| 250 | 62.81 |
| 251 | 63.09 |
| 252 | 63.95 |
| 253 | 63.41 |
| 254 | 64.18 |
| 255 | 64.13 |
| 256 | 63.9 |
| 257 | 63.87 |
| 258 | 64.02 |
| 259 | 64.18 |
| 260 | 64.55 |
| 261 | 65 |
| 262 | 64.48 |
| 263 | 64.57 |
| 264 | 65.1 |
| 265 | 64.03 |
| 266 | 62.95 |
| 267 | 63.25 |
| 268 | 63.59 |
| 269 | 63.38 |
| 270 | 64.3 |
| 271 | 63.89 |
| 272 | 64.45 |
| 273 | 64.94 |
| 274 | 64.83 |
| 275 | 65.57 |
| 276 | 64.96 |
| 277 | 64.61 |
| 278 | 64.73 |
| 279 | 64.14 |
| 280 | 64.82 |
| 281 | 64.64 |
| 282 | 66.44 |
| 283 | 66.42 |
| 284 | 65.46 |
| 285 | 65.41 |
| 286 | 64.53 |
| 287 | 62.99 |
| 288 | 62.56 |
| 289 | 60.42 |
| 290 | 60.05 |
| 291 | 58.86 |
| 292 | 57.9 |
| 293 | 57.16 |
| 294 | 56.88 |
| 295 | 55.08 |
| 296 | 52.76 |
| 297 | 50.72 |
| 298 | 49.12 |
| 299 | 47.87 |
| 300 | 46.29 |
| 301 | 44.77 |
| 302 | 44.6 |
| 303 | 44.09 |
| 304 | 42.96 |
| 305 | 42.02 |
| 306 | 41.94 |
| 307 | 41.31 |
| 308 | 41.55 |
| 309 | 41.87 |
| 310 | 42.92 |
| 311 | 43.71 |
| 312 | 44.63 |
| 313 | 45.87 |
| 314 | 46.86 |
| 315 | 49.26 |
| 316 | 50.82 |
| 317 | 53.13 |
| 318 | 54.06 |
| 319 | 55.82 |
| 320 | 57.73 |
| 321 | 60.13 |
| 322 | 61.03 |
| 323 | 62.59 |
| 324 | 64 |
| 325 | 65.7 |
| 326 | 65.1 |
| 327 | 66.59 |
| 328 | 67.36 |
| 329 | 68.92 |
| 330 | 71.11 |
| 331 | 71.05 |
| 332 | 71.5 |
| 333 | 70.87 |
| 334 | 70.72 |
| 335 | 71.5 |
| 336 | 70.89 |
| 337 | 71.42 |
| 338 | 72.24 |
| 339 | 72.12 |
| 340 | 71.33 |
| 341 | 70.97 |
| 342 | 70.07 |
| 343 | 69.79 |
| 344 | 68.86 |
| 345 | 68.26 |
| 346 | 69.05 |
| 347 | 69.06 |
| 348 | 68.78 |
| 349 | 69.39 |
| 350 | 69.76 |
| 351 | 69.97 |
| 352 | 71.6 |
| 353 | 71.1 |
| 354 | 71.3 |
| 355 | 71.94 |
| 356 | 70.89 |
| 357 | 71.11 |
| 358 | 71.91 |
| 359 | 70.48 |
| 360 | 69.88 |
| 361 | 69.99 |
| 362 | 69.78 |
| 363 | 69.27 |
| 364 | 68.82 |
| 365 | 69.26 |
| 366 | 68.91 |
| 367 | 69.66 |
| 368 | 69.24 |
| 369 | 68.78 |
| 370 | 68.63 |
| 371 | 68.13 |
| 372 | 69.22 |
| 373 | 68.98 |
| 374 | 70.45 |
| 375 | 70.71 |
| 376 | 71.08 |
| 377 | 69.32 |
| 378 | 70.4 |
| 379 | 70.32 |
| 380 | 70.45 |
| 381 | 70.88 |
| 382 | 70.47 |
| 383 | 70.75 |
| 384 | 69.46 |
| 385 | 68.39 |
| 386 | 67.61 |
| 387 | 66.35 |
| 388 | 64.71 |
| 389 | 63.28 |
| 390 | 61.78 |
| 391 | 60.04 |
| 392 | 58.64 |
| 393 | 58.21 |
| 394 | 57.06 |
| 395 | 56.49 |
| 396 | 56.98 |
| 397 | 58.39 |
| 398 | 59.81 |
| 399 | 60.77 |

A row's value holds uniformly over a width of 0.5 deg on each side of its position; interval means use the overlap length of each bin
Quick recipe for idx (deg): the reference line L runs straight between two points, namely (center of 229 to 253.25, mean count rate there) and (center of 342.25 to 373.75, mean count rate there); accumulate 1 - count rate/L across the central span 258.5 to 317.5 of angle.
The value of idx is 8.8 deg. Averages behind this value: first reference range 64.9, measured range 56.8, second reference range 69.7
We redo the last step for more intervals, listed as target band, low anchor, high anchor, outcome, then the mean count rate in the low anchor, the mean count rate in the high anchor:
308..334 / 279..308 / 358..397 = 0.4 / 54.9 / 67.1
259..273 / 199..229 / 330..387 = -0.6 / 56.6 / 70.1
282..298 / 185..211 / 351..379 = 2.4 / 69.9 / 70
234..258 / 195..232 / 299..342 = -2.6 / 58.6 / 57.5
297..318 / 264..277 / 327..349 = 6.8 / 64.2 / 70.2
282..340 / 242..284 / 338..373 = 8.4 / 64.2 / 69.9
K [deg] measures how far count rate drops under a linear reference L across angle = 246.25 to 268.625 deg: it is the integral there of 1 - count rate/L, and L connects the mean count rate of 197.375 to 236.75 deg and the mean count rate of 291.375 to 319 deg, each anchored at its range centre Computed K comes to -4.1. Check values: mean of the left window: 58.9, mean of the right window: 48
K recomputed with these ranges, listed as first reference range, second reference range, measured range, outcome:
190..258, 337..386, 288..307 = 4.4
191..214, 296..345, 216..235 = 3.8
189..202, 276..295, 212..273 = 6.0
